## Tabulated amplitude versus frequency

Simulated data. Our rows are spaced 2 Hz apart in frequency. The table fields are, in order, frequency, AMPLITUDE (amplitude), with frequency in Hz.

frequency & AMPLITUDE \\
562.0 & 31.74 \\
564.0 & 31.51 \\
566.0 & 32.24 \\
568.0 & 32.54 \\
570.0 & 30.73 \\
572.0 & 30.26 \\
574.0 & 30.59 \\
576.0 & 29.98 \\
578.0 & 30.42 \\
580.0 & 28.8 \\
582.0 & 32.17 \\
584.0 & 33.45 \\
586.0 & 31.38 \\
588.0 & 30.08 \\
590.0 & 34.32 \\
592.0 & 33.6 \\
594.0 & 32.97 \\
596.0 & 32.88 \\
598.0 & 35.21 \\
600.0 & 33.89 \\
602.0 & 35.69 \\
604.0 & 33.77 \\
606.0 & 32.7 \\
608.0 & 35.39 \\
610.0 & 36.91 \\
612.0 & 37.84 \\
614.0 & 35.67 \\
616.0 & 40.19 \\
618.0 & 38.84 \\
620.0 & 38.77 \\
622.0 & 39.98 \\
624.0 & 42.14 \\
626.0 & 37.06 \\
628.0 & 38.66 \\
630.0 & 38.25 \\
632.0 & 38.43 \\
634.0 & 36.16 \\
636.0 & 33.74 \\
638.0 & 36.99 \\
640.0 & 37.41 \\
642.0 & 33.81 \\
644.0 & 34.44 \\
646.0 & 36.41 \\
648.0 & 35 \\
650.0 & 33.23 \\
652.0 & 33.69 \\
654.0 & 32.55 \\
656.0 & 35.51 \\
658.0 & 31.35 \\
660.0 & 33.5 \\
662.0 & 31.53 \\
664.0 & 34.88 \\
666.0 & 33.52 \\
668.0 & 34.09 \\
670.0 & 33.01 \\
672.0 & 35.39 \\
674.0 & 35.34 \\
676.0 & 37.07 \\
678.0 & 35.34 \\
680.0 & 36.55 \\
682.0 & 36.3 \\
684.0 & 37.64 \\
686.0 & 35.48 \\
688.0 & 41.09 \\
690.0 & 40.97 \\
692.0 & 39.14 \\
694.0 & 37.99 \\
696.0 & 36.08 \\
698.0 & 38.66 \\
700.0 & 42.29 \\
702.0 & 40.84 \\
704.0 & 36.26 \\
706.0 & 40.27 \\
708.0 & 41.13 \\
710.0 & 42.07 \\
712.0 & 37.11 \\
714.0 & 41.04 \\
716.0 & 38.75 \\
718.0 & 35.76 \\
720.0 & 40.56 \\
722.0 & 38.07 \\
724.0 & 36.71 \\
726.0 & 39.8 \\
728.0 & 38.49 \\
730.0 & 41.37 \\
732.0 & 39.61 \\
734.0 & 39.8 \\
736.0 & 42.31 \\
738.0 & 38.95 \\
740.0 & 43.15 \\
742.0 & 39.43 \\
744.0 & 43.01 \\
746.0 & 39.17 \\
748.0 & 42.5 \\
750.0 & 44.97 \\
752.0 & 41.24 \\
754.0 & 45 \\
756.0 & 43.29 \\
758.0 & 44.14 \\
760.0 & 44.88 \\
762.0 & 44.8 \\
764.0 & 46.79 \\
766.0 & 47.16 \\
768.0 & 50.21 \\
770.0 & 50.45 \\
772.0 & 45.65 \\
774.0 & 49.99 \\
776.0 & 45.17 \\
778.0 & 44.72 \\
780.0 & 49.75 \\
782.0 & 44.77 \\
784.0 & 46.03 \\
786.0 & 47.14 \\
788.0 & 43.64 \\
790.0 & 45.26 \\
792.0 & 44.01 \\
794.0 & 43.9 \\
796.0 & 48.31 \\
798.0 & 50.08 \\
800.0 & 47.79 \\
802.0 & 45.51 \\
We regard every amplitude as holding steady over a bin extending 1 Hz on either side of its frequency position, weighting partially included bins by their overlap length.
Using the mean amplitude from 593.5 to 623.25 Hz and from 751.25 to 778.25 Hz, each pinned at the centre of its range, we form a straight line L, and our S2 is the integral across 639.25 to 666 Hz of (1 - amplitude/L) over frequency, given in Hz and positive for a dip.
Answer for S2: 3.4 Hz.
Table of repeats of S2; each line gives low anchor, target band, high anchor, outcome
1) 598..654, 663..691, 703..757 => 1.58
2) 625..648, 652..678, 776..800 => 2.88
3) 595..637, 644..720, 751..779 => 7.78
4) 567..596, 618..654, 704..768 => -1.72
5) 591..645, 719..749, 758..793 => 2.46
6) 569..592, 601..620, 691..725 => -1.96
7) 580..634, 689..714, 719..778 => 0.68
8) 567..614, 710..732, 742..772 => 1.66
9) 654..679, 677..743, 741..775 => 0.18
